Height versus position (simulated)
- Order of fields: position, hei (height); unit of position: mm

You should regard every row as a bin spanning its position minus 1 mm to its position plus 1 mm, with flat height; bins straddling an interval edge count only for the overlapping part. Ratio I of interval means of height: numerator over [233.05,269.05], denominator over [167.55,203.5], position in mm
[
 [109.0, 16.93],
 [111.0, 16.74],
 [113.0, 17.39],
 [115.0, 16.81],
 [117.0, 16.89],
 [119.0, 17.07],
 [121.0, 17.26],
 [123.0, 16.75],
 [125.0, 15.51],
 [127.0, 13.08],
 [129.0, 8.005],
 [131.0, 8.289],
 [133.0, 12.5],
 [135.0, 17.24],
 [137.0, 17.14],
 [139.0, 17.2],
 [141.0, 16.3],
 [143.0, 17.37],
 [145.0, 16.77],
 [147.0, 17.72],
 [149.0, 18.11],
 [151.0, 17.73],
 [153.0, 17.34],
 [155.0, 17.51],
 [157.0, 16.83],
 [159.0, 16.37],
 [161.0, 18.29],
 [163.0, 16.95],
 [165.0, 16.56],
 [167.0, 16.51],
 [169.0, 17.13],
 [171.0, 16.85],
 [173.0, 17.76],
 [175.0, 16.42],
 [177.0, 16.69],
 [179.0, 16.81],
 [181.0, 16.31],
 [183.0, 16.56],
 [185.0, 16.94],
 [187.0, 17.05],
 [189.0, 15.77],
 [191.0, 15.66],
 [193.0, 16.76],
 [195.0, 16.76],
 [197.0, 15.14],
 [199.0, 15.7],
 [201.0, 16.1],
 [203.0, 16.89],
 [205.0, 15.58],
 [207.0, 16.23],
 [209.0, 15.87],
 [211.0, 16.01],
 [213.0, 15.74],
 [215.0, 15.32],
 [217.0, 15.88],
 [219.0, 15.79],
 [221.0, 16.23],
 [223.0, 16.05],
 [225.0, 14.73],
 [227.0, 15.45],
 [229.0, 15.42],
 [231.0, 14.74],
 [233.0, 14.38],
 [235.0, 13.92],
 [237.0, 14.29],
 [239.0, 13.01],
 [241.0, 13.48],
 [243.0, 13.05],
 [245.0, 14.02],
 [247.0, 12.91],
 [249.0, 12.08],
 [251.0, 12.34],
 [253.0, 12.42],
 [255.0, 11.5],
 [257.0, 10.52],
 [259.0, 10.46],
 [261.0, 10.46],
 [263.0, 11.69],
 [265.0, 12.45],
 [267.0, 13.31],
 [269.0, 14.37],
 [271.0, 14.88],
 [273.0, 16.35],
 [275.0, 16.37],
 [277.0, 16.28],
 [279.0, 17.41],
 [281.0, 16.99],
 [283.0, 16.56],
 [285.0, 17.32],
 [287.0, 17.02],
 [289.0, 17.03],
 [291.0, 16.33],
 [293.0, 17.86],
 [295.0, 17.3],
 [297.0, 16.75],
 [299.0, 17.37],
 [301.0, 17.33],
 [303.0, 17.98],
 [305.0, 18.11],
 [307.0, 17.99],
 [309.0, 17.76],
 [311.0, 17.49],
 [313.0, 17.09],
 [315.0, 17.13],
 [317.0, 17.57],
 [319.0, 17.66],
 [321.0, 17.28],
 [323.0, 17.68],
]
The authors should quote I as 0.76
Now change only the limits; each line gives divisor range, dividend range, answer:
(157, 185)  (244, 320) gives 0.92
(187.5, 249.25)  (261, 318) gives 1.08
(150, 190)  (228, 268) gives 0.76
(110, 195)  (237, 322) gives 0.94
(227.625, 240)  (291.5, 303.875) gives 1.21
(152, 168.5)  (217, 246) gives 0.86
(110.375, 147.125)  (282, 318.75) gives 1.12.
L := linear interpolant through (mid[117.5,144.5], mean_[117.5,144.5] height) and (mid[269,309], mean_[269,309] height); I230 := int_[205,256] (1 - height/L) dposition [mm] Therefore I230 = 5.51 mm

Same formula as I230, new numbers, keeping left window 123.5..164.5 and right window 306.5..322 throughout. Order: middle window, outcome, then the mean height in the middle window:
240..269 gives 7.9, 12.3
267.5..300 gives 1.1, 16.6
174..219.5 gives 0.5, 16.2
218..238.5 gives 2.0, 15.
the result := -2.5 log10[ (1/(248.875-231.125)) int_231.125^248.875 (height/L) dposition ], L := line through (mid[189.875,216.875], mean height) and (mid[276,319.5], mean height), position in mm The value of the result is 0.21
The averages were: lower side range 16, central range 13.6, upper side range 17.3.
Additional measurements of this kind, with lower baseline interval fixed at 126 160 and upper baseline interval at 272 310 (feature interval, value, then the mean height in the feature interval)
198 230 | 0.04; 15.8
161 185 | -0.06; 16.8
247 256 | 0.35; 12.2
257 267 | 0.43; 11.4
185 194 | -0.02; 16.4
